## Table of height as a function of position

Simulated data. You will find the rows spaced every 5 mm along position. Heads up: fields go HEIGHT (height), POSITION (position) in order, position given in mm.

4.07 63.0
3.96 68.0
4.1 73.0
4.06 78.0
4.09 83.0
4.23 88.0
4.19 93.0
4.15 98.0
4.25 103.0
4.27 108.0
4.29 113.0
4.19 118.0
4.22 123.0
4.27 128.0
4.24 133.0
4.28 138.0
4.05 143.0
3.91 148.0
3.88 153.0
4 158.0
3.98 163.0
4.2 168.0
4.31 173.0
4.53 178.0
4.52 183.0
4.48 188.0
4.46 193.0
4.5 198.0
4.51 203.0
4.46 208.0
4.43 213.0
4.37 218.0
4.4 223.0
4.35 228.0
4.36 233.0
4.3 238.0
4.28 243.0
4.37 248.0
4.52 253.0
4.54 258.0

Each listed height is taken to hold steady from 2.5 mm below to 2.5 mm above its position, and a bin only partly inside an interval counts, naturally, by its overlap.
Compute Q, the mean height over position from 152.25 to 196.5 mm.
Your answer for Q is 4.28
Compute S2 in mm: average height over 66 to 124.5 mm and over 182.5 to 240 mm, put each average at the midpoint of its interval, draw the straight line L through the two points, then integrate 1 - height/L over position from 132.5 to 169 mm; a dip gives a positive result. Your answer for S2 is 2.0 mm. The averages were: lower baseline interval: 4.17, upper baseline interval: 4.43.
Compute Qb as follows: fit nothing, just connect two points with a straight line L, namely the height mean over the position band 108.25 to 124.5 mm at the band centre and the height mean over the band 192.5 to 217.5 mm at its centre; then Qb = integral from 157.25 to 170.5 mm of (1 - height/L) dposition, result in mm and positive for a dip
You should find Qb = 0.9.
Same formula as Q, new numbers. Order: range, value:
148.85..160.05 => 3.93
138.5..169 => 4.01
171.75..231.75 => 4.44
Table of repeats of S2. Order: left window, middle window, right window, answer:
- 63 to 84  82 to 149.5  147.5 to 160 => -3.5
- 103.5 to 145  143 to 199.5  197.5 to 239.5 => 1.1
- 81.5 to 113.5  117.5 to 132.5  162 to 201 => 0.1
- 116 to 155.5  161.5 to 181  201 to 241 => -0.2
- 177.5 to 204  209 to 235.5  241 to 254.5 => 0.3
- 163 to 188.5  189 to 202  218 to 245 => -0.4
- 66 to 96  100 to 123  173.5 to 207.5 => -0.2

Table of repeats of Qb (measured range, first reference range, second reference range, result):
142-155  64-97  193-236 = 1.0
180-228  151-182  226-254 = -2.1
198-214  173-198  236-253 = -0.2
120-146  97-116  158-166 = -0.5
